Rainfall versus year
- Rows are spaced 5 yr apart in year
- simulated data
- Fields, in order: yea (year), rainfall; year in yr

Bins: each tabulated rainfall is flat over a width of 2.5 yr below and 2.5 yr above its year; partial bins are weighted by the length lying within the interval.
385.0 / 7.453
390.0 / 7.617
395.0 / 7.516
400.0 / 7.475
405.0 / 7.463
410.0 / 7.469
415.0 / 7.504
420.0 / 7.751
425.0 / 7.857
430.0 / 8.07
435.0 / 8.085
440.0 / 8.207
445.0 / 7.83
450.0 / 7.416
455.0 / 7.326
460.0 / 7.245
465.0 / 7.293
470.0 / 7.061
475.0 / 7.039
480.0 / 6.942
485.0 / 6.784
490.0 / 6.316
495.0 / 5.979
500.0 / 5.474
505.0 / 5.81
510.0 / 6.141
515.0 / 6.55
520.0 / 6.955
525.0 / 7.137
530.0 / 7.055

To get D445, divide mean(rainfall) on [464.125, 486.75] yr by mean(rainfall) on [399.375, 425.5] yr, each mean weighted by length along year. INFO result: 0.9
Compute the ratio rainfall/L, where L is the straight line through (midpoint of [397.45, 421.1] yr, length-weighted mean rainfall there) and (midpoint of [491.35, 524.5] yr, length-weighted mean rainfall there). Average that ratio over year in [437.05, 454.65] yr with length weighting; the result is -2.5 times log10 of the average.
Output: -0.107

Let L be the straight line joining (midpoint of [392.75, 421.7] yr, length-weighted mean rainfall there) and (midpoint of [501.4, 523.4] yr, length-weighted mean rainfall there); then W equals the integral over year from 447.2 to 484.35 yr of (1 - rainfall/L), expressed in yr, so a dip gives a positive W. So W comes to -1.6 yr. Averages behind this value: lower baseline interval 7.52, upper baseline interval 6.35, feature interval 7.17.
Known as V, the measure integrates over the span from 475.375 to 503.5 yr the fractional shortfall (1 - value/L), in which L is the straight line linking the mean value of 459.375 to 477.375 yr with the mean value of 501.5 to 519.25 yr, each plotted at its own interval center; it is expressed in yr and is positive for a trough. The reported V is 1.5 yr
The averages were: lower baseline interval 7.15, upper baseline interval 6.21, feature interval 6.34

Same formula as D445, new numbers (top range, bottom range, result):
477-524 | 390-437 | 0.83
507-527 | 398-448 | 0.86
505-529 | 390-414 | 0.88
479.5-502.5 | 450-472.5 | 0.86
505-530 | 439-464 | 0.88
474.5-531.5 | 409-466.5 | 0.84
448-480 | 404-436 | 0.93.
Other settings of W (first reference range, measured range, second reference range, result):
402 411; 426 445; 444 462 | -1.58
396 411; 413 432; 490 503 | -1.75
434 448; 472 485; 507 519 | 0.39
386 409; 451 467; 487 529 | -1.04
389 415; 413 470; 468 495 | -4.30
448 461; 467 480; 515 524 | 0.29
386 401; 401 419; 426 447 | 0.53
